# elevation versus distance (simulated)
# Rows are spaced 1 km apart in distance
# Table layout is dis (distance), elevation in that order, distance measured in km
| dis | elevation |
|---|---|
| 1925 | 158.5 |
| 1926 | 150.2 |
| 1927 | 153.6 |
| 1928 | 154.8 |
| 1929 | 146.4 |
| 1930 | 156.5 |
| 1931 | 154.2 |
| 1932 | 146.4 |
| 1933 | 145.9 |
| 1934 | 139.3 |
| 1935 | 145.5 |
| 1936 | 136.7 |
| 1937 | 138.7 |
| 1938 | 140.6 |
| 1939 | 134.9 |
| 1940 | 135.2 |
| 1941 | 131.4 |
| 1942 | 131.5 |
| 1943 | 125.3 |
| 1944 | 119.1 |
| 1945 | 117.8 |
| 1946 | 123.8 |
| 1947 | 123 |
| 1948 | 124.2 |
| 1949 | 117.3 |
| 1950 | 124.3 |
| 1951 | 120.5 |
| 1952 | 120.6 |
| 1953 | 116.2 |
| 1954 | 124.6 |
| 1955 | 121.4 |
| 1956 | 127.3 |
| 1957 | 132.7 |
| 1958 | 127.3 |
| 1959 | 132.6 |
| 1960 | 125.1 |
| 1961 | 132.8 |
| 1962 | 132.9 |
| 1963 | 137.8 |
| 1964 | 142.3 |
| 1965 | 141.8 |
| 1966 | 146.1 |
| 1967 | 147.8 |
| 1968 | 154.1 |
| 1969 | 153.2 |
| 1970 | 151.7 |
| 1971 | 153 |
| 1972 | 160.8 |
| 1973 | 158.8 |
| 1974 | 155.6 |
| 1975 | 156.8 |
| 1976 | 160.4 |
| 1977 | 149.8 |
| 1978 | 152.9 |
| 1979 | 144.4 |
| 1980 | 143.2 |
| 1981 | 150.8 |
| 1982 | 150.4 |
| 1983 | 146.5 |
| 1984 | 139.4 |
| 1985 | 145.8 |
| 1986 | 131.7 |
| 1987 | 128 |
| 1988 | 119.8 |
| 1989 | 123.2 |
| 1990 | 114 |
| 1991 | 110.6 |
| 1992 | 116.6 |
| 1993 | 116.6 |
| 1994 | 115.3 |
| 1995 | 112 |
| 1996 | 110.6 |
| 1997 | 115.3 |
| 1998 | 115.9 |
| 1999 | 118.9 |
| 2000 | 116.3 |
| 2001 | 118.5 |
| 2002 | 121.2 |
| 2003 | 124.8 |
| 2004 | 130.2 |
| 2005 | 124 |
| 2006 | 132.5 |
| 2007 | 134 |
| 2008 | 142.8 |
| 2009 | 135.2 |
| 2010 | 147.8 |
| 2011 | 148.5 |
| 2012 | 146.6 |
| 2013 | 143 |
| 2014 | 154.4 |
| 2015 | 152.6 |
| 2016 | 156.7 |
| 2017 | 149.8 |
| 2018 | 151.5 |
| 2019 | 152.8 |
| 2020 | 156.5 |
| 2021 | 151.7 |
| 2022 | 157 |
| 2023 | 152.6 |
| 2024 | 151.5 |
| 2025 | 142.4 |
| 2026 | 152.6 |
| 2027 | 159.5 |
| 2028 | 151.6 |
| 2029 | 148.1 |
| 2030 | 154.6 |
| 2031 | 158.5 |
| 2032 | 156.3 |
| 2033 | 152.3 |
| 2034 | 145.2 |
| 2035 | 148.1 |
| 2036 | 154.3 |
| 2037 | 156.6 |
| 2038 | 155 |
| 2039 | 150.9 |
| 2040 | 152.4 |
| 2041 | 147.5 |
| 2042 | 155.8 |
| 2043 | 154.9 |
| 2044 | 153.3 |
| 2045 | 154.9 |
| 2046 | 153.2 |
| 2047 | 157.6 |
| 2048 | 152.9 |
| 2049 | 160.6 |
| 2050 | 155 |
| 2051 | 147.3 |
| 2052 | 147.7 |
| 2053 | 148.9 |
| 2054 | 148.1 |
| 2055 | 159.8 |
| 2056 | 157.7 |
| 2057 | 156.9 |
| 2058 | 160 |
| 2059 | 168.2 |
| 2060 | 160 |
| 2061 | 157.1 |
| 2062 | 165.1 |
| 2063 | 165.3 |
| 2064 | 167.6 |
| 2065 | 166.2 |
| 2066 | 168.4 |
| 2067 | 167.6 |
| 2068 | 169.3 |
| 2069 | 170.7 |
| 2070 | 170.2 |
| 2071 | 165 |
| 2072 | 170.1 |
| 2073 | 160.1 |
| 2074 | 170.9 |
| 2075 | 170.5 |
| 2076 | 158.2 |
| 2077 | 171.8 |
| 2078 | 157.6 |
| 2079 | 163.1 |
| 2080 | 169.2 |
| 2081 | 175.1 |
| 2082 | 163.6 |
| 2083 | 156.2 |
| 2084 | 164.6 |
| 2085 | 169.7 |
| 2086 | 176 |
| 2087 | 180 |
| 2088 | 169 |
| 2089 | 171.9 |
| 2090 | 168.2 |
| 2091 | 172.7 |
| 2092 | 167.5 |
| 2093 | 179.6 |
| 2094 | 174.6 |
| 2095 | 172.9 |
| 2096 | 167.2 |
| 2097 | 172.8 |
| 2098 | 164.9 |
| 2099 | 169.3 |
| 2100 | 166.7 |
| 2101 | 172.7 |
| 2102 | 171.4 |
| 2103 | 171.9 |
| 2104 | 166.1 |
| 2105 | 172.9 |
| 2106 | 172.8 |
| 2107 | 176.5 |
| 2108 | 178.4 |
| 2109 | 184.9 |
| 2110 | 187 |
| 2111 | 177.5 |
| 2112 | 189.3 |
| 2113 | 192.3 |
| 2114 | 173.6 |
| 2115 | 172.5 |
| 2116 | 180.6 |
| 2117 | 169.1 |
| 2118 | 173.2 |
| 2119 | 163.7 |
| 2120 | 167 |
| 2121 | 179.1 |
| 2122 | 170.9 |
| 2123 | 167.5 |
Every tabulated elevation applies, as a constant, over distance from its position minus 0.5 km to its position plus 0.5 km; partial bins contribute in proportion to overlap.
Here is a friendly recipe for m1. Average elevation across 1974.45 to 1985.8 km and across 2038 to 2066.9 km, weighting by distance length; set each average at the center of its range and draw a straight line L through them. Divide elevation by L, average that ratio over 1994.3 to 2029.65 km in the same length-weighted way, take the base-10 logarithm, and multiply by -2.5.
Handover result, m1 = 0.10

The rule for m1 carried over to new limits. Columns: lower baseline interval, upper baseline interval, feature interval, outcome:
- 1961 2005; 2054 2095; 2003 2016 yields 0.03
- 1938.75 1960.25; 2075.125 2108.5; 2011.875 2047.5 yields -0.02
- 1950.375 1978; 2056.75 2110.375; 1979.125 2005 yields 0.17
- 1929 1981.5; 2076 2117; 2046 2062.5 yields 0.04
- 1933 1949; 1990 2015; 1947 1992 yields -0.06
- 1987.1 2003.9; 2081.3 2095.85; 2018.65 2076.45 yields -0.08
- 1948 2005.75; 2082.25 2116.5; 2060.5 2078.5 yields -0.02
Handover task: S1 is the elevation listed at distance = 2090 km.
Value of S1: 168.2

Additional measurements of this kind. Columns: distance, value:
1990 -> 114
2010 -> 147.8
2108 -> 178.4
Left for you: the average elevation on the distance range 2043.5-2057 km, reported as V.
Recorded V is 154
